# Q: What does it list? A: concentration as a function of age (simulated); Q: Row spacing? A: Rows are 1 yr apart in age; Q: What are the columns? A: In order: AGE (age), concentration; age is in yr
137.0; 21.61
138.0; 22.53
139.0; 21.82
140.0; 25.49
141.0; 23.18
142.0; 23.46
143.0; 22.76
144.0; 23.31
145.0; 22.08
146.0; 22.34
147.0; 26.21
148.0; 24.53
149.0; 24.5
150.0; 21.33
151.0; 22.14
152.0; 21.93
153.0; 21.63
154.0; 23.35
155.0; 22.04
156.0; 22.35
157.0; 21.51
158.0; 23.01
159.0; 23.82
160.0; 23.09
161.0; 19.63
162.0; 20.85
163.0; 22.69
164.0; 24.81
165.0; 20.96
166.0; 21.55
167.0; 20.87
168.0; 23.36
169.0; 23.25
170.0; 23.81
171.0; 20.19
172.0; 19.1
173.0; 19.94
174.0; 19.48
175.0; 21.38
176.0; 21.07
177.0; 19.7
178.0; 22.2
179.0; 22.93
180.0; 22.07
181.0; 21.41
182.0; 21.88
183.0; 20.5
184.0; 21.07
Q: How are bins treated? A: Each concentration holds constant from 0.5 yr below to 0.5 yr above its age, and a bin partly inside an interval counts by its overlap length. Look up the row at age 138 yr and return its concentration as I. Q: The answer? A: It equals 22.53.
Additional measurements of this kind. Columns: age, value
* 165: 20.96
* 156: 22.35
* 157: 21.51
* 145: 22.08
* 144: 23.31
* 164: 24.81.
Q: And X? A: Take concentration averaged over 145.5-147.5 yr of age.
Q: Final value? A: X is 24.3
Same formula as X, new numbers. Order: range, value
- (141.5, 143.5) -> 23.1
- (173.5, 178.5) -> 20.8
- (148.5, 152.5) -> 22.5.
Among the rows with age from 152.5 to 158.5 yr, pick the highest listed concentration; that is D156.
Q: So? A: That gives 23.35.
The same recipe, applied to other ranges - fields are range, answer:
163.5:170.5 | 24.81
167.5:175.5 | 23.81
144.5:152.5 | 26.21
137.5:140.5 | 25.49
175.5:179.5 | 22.93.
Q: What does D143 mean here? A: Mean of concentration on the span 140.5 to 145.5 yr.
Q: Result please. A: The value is 23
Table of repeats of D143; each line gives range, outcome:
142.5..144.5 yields 23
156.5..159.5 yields 22.8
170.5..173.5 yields 19.7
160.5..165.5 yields 21.8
